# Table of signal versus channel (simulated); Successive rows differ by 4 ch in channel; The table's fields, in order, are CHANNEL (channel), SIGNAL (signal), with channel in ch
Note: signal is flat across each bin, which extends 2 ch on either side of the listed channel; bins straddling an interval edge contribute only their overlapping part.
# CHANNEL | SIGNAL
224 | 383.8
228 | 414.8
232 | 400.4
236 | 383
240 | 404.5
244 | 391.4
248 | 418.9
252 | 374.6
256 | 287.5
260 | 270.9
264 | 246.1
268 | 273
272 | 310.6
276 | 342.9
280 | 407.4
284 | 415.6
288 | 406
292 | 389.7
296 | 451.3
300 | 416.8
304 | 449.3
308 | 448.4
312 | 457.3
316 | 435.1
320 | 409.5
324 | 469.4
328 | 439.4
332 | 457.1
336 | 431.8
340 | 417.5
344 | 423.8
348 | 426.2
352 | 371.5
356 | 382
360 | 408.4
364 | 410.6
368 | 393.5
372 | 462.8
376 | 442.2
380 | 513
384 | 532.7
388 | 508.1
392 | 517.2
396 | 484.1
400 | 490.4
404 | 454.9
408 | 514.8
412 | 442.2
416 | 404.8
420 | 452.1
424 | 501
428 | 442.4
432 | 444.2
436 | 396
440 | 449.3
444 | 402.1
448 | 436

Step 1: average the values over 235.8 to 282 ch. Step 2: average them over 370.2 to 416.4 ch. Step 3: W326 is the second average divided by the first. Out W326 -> 1.42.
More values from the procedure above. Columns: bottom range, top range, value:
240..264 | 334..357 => 1.19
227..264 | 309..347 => 1.20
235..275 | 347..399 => 1.35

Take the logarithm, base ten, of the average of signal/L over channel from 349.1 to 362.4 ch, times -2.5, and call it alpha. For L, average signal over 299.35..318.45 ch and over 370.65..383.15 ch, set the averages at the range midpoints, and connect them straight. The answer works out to 0.19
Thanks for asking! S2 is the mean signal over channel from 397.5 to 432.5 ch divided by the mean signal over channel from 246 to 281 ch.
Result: 1.4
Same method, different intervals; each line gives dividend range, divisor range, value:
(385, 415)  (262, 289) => 1.43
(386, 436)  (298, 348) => 1.07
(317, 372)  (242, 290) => 1.22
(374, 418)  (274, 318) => 1.15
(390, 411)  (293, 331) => 1.11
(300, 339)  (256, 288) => 1.35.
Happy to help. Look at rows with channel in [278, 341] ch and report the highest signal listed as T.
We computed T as 469.4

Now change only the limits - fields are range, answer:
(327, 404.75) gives 532.7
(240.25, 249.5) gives 418.9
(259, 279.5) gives 342.9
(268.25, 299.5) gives 451.3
